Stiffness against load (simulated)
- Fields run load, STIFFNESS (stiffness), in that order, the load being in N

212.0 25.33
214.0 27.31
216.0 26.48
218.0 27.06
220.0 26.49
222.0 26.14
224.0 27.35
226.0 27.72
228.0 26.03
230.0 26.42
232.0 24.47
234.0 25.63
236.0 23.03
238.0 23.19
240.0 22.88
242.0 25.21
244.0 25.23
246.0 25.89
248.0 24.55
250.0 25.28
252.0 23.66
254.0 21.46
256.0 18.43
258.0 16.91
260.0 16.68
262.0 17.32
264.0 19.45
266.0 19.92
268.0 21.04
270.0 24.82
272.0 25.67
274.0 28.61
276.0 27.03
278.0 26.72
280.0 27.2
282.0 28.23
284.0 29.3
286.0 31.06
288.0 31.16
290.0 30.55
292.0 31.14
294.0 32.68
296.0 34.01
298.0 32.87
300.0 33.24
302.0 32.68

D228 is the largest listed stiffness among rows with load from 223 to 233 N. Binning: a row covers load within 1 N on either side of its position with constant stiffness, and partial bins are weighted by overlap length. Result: 27.72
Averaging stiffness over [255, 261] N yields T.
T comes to 17.3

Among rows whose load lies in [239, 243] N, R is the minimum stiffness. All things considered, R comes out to 22.88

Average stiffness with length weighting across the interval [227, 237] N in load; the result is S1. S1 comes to 25.1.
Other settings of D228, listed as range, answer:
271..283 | 28.61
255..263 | 18.43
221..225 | 27.35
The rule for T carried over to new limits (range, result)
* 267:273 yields 23.8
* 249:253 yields 24.5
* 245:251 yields 25.2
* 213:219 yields 26.9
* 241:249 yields 25.2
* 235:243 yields 23.6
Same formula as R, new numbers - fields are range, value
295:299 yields 32.87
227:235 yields 24.47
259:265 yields 16.68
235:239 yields 23.03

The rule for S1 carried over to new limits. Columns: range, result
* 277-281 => 27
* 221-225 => 26.7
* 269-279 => 26.6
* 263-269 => 20.1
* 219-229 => 26.7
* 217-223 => 26.6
